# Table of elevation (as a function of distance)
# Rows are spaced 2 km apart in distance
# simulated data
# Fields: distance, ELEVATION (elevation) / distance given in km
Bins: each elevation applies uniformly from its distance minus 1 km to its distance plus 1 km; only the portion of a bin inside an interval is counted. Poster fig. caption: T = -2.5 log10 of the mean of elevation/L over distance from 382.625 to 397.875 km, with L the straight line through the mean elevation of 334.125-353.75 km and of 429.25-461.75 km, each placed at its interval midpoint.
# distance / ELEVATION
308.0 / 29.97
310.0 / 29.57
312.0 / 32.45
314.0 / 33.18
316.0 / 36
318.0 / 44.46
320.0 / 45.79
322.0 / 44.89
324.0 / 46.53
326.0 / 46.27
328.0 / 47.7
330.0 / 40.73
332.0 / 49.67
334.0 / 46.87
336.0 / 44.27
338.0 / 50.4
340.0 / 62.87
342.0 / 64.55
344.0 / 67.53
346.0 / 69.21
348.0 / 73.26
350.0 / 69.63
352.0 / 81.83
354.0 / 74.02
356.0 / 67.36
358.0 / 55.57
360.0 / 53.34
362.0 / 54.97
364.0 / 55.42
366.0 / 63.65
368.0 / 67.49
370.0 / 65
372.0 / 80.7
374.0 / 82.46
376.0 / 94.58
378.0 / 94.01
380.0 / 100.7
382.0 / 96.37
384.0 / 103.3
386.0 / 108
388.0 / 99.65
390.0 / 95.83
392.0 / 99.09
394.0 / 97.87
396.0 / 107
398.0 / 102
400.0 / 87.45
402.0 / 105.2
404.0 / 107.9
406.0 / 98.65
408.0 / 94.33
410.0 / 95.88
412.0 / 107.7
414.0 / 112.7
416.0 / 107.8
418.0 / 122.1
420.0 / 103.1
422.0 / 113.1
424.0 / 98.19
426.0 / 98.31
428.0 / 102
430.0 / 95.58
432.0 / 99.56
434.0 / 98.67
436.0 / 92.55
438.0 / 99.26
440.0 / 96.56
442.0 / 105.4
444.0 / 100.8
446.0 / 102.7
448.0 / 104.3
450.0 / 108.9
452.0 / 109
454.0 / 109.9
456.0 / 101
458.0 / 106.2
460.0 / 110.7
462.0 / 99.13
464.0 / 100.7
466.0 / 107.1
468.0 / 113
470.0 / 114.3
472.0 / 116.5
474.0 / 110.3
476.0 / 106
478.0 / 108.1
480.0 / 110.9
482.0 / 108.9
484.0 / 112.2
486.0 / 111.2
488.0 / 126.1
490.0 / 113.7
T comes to -0.23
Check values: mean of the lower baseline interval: 64.4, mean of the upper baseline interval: 103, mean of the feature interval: 101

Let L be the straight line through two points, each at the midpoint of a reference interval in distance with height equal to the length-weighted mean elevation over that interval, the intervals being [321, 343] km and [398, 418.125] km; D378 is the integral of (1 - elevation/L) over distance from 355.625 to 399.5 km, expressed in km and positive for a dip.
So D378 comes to -0.9 km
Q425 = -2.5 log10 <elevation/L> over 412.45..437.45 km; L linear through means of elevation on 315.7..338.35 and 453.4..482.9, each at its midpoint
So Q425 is -0.170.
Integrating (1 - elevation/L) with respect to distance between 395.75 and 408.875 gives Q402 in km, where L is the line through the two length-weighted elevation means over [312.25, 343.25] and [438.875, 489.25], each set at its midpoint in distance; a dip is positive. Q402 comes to -3.2 km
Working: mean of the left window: 46.8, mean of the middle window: 100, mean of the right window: 108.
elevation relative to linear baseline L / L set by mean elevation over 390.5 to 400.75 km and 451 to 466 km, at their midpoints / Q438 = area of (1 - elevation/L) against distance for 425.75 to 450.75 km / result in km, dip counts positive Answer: 0.7 km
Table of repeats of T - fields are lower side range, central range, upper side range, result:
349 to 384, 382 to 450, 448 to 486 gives -0.12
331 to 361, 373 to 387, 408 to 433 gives -0.19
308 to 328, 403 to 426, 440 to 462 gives -0.20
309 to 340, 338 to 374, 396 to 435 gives -0.05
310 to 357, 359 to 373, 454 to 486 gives 0.06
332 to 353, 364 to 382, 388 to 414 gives 0.03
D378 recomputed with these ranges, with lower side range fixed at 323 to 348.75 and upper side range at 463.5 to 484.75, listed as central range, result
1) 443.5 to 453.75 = -0.6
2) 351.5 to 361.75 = -0.4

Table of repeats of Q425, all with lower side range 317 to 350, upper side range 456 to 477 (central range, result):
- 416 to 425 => -0.22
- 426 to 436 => -0.05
